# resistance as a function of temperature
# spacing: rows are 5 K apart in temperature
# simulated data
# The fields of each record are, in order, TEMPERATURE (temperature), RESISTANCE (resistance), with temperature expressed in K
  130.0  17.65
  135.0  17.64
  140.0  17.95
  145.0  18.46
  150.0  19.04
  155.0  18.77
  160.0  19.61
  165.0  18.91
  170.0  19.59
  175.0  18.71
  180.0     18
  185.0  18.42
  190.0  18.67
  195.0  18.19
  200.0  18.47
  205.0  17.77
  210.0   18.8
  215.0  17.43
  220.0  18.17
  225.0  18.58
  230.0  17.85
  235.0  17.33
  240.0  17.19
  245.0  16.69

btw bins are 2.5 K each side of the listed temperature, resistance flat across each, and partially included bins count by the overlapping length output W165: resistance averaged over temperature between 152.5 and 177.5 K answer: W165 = 19.1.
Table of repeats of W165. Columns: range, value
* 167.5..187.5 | 18.7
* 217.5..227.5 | 18.4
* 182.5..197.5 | 18.4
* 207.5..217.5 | 18.1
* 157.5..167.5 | 19.3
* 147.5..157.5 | 18.9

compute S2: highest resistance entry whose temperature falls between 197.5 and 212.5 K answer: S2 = 18.8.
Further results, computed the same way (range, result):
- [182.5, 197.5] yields 18.67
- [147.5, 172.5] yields 19.61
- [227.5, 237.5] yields 17.85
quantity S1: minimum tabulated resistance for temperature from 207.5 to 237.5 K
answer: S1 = 17.33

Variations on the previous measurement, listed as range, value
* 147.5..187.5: 18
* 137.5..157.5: 17.95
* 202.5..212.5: 17.77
